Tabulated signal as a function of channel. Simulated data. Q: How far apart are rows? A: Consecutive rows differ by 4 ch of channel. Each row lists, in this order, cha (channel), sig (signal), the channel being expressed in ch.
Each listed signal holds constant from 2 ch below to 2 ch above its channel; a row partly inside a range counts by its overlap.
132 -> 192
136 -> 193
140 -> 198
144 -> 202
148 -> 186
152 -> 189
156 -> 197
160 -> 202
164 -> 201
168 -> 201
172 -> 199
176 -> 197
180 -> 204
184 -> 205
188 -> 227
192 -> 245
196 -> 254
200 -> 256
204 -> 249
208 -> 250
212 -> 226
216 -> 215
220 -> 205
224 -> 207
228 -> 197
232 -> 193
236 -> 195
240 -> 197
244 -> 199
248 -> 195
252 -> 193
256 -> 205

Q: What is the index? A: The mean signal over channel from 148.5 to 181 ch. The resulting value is 198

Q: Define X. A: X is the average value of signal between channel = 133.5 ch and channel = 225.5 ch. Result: 213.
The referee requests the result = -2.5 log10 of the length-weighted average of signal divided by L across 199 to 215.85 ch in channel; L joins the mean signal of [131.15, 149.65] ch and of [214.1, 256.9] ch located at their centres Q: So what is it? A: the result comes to -0.21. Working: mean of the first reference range 194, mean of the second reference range 200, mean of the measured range 241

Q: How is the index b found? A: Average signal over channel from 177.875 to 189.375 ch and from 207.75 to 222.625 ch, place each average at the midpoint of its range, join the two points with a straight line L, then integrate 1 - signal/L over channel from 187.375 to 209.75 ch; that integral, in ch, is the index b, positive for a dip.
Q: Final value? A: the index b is -3.4 ch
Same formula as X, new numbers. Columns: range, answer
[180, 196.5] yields 227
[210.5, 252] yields 202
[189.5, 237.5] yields 225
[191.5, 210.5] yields 251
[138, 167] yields 197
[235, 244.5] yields 197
